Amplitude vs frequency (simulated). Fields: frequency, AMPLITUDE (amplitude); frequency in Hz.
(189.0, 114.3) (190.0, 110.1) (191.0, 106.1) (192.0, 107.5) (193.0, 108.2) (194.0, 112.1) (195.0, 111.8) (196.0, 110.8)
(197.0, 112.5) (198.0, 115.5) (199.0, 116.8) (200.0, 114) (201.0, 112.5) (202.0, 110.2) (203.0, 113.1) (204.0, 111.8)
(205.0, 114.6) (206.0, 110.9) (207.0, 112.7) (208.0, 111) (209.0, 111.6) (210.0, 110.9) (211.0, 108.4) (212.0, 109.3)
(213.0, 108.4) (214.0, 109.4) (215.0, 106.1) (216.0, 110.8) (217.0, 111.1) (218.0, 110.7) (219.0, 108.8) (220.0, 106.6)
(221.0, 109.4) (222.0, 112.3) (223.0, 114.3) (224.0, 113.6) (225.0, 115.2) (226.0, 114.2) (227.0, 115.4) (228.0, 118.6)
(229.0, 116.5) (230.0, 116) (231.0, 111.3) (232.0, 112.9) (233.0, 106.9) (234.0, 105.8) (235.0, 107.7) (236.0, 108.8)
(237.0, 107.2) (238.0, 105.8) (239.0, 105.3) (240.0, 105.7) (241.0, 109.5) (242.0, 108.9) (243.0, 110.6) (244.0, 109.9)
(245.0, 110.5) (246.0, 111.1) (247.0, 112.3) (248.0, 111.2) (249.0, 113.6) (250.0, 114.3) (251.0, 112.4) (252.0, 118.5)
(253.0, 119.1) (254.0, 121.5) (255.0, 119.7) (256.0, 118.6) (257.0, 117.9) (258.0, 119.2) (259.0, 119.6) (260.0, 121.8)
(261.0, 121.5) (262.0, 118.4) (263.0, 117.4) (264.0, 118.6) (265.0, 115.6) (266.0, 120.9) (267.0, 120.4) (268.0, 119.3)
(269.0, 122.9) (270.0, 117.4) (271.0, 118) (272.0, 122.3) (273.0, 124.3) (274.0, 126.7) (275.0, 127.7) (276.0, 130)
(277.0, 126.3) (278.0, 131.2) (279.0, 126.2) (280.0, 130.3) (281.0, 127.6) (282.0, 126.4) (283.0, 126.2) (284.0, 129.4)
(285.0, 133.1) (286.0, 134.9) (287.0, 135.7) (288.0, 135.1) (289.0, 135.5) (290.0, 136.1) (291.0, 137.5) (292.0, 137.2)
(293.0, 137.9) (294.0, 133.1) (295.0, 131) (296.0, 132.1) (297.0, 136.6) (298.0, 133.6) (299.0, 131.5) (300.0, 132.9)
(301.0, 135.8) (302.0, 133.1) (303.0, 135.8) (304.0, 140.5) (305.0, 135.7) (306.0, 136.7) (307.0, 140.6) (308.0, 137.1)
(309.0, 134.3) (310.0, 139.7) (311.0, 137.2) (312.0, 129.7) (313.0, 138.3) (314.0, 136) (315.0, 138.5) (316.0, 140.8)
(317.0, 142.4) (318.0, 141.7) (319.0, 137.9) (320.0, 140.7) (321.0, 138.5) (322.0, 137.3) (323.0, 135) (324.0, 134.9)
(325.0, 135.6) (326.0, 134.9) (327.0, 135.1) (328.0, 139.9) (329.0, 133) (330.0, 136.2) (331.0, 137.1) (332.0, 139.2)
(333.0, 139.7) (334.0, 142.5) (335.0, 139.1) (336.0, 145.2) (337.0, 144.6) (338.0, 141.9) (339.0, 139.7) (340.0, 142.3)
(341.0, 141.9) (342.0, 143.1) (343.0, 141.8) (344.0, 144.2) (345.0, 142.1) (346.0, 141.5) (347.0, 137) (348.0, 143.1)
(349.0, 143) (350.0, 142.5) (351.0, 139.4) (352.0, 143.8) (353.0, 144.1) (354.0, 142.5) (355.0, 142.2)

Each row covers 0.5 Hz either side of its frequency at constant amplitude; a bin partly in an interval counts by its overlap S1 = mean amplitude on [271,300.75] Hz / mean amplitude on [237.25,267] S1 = 1.14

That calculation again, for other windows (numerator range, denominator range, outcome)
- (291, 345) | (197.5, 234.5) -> 1.23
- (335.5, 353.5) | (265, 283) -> 1.14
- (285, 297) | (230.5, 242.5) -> 1.25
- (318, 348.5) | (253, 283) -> 1.14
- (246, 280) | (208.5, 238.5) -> 1.08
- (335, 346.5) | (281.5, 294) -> 1.07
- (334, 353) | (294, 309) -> 1.05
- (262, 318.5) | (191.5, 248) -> 1.18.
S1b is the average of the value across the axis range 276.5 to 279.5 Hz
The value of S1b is 128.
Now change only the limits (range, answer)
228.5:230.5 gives 116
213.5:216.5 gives 109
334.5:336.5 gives 142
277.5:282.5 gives 128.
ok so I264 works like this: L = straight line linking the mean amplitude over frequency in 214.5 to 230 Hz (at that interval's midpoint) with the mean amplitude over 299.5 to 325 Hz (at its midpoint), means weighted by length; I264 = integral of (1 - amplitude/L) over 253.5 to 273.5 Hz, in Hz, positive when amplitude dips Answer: 0.6 Hz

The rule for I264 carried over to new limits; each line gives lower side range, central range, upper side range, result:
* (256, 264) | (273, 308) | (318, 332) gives -1.46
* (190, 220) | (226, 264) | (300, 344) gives 2.10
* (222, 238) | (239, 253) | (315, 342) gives 0.60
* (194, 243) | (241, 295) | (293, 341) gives 0.70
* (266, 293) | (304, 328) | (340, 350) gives -0.26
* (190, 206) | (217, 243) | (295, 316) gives 1.78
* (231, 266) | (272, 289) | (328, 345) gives -0.82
